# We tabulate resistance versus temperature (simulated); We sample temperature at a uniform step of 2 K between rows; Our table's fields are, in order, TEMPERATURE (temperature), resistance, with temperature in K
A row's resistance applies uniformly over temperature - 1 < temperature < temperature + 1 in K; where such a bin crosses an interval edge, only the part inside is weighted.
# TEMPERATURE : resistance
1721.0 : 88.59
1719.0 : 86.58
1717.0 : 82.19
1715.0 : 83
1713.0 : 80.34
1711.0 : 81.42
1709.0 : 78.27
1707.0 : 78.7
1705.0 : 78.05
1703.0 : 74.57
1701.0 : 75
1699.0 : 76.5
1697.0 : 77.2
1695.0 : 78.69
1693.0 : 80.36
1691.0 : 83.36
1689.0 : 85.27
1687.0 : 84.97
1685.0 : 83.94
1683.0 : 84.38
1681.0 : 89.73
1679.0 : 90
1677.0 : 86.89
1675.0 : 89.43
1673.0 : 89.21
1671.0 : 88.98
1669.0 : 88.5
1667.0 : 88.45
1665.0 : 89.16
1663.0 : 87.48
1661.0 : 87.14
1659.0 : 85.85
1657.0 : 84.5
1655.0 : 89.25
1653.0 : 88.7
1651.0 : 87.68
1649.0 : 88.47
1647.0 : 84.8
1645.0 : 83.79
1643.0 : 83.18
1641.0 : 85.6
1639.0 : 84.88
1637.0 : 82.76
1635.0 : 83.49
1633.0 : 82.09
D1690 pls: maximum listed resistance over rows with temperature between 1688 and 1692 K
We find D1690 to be 85.27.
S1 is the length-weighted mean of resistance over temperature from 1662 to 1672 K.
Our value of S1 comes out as 88.5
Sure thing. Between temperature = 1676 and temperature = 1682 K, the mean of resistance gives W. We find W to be 88.9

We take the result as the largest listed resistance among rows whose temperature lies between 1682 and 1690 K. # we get 85.27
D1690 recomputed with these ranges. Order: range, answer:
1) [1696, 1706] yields 78.05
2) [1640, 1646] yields 85.6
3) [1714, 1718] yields 83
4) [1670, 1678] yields 89.43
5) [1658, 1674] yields 89.21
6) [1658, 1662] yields 87.14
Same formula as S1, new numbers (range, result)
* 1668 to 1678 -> 88.6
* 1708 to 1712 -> 79.8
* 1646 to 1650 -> 86.6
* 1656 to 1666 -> 86.8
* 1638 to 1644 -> 84.6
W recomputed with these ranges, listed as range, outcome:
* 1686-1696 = 82.5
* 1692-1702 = 77.5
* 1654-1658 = 86.9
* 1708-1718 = 81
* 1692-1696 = 79.5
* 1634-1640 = 83.7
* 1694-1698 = 77.9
